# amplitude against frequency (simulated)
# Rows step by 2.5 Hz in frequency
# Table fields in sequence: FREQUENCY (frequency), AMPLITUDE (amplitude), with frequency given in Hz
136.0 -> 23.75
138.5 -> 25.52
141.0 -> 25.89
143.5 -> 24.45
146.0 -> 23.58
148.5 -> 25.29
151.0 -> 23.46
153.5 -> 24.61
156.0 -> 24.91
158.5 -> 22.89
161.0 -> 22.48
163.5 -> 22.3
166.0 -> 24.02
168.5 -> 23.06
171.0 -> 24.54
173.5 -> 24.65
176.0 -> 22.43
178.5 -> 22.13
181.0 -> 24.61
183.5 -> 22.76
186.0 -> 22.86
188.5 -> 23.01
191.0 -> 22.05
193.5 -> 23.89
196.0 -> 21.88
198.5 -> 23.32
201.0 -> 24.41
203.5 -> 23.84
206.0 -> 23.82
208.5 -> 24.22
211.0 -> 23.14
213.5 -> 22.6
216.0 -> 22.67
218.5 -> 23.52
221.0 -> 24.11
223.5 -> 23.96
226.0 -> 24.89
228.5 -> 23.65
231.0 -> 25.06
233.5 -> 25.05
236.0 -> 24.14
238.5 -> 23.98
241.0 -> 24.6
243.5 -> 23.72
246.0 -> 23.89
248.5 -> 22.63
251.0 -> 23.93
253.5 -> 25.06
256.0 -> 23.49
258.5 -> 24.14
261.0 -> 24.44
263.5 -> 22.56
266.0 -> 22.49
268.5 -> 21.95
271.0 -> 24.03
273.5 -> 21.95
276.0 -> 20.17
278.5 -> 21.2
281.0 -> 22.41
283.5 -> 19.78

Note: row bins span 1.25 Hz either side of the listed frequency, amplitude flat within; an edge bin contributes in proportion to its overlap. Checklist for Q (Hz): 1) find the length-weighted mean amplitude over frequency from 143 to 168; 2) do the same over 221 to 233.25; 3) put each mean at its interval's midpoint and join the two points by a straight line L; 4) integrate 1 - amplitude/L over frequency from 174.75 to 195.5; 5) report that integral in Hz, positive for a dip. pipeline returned 1.0 Hz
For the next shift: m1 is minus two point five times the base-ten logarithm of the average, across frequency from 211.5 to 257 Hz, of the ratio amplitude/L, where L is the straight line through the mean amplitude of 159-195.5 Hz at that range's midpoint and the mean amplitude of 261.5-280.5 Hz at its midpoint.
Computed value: -0.064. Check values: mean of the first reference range 23.2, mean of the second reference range 22.2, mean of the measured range 23.9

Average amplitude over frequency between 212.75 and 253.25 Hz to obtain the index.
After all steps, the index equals 23.9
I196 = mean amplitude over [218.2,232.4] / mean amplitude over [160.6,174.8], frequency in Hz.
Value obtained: 1.03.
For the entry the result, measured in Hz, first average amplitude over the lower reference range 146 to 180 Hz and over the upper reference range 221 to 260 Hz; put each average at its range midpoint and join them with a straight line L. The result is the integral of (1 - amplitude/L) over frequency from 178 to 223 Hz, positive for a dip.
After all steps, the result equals 1.1 Hz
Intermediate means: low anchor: 23.6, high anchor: 24.1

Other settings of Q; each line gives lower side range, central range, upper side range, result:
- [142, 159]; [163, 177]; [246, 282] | 0.26 Hz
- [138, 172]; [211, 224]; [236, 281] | 0.12 Hz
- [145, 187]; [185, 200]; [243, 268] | 0.45 Hz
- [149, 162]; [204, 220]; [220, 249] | 0.47 Hz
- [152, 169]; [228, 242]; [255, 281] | -0.96 Hz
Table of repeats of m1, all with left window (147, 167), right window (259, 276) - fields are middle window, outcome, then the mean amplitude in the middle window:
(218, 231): -0.047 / 24.2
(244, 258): -0.042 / 23.8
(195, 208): -0.009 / 23.5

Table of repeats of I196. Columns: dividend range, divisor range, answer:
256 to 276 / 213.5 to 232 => 0.96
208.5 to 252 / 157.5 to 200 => 1.03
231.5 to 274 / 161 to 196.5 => 1.02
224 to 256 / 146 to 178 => 1.02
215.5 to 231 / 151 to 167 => 1.02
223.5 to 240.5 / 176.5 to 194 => 1.06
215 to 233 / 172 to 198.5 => 1.04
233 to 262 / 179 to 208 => 1.03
